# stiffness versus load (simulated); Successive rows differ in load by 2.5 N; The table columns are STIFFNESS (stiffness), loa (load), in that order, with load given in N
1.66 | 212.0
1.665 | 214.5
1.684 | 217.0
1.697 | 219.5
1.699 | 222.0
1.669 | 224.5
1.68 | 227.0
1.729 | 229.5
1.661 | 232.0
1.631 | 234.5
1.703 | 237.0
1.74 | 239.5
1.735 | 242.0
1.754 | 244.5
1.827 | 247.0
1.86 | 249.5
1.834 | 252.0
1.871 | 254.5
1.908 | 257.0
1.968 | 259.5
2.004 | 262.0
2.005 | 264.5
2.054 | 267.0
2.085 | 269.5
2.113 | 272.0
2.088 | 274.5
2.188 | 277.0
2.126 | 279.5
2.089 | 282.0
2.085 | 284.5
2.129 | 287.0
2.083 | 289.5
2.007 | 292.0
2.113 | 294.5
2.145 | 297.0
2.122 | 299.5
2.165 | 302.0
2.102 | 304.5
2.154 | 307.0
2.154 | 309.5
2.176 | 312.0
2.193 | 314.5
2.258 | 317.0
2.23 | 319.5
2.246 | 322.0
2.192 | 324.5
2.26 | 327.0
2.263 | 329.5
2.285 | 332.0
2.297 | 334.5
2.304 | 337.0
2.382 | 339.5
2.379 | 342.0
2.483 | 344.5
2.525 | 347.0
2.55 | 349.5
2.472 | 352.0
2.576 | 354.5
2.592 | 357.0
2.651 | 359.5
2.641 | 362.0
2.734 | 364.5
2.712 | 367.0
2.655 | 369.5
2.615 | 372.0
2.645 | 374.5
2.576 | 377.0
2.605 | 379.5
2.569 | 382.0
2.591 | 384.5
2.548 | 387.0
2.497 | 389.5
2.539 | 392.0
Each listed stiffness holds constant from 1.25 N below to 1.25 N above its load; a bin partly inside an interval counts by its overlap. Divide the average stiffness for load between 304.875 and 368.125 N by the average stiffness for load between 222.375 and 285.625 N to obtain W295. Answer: 1.3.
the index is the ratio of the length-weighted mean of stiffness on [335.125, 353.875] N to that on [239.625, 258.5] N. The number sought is 1.34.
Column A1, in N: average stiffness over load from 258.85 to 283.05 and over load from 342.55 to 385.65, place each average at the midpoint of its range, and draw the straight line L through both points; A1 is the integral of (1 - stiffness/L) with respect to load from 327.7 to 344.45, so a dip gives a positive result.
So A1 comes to 0.8 N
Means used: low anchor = 2.07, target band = 2.33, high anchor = 2.6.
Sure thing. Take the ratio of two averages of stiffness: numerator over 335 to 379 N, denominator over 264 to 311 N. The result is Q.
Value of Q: 1.21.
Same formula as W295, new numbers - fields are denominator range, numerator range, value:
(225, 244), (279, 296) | 1.23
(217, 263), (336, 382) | 1.45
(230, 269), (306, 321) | 1.19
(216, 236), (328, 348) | 1.40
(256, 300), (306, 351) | 1.11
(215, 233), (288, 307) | 1.25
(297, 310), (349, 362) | 1.20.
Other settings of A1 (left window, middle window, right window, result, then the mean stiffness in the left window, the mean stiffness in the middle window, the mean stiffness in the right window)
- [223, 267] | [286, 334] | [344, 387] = 1.3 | 1.81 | 2.17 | 2.6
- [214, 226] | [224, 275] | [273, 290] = 1.1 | 1.68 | 1.85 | 2.11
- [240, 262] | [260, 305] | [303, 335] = -1.7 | 1.85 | 2.09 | 2.21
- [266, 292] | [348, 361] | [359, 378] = 0.0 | 2.1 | 2.57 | 2.65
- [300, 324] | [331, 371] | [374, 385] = -1.5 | 2.18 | 2.52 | 2.59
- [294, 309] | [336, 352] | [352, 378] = 0.2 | 2.14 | 2.44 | 2.63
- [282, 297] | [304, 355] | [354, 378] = 1.5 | 2.09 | 2.31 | 2.64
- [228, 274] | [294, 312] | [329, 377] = 0.5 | 1.86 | 2.14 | 2.52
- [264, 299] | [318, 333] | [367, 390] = 0.5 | 2.1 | 2.25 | 2.6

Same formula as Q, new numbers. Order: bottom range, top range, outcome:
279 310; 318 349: 1.10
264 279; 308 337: 1.07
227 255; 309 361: 1.35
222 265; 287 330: 1.21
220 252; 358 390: 1.52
